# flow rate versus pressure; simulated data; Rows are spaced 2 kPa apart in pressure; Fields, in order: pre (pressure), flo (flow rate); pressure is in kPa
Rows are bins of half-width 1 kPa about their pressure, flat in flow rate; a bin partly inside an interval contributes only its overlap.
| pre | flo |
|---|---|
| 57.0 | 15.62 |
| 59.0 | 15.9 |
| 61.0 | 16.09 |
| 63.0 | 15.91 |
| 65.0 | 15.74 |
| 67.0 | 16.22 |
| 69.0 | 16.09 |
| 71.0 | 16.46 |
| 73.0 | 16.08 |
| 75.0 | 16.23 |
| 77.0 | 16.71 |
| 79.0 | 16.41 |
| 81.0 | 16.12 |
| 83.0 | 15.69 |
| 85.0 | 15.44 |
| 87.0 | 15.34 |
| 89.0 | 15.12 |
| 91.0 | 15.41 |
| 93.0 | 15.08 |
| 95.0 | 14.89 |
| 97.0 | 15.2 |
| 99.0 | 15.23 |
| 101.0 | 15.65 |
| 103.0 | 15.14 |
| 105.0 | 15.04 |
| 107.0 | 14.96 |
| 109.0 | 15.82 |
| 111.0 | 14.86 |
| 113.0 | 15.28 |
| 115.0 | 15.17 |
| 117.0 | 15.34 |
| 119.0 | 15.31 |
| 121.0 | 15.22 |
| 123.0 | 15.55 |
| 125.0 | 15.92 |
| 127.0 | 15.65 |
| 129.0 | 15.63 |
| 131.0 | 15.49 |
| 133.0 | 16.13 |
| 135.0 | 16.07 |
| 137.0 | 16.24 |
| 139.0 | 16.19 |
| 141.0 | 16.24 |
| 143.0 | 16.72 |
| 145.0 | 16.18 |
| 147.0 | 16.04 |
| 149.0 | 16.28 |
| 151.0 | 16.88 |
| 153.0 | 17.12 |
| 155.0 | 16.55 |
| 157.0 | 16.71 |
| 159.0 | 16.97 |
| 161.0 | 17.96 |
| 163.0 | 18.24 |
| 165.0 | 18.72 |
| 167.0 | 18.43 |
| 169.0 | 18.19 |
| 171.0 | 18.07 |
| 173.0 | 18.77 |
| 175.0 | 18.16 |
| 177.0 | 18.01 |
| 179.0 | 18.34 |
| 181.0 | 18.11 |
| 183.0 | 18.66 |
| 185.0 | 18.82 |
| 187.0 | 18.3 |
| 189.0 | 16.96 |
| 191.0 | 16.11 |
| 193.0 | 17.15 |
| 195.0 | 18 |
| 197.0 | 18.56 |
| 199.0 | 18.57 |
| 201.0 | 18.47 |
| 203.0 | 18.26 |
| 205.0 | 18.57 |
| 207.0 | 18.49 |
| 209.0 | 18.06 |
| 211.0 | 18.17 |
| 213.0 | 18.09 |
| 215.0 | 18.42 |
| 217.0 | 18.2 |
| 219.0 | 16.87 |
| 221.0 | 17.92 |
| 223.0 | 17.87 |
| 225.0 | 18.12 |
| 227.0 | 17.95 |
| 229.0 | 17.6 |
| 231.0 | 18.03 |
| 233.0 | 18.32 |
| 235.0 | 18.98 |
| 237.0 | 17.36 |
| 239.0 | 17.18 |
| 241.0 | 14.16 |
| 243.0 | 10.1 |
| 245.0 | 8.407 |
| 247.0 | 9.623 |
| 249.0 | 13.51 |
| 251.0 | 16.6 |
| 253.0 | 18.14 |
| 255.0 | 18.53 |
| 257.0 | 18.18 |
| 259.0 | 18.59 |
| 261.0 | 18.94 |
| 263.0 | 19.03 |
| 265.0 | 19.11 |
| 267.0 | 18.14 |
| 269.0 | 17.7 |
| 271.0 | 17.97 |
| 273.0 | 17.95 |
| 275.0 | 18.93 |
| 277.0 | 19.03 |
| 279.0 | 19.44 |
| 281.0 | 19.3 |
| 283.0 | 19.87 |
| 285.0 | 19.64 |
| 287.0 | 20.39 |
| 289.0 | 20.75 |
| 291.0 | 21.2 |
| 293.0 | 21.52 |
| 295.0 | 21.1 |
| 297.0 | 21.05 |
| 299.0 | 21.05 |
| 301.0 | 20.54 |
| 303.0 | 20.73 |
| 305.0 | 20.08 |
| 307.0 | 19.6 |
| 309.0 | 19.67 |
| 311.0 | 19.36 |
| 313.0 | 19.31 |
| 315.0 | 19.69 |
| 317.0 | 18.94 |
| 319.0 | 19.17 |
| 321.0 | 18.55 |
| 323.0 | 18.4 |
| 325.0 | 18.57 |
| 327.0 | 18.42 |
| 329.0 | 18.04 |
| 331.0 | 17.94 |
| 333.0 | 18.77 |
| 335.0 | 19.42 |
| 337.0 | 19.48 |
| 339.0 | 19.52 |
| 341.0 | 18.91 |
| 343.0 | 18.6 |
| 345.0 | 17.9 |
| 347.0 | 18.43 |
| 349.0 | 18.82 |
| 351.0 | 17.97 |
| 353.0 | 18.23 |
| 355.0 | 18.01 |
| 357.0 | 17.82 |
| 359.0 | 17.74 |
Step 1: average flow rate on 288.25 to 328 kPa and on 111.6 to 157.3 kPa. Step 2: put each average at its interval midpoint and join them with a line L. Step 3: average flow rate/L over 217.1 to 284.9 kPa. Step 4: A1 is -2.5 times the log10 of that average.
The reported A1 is 0.08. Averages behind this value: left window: 16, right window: 19.9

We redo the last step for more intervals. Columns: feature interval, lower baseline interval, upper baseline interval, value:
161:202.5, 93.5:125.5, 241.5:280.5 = -0.14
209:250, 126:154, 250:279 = 0.09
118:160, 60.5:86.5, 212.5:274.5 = 0.02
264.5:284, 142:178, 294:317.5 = 0.05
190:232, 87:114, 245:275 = -0.09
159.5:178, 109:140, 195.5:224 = -0.08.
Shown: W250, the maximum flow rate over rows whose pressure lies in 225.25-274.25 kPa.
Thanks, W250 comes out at 19.11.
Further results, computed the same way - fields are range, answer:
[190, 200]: 18.57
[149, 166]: 18.72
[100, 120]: 15.82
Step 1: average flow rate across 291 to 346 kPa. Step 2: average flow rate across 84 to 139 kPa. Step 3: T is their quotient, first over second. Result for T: 1.3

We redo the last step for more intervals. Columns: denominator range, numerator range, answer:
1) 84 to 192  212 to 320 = 1.11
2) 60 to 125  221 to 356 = 1.18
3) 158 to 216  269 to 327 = 1.08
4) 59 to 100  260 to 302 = 1.25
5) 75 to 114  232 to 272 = 1.06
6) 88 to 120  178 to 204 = 1.18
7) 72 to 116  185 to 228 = 1.16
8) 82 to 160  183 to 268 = 1.10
